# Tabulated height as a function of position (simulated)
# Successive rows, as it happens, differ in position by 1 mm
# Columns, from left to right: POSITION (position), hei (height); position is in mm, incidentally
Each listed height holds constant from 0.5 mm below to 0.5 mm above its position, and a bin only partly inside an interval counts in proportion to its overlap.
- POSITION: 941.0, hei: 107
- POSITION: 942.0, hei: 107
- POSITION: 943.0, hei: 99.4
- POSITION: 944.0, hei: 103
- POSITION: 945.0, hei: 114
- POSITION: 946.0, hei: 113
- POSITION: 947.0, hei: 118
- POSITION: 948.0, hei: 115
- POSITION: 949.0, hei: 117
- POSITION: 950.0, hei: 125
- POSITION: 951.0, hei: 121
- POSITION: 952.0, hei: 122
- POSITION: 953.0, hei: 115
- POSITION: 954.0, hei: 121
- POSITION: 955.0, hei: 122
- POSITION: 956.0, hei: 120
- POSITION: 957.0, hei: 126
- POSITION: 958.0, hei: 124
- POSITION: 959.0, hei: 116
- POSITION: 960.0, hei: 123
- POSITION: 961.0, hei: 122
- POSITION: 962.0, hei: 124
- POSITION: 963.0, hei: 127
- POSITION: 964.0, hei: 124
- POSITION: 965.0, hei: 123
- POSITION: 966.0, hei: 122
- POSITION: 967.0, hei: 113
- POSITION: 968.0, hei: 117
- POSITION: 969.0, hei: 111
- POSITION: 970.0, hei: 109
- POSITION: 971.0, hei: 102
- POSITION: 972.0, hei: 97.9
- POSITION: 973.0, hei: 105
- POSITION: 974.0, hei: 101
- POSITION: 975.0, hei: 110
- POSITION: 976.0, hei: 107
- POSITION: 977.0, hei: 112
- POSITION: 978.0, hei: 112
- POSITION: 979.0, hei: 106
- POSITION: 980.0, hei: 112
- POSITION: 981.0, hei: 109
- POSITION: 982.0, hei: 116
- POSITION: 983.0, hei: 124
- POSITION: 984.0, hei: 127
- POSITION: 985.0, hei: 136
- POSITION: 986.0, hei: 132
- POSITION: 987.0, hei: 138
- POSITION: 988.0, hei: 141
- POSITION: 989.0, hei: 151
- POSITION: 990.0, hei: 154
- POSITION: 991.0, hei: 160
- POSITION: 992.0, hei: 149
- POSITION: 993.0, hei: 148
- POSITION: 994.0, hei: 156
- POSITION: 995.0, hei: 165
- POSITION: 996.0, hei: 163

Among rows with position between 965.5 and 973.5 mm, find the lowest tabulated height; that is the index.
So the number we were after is 97.9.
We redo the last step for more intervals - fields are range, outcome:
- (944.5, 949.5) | 113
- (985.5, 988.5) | 132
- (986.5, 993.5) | 138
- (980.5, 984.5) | 109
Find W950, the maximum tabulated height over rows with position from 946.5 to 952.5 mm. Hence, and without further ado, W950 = 125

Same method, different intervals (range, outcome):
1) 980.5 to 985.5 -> 136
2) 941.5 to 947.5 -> 118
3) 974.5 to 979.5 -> 112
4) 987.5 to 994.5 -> 160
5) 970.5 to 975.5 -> 110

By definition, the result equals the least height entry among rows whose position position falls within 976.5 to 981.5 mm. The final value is 106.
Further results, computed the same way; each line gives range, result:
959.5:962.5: 122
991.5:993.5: 148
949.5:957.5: 115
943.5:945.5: 103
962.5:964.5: 124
